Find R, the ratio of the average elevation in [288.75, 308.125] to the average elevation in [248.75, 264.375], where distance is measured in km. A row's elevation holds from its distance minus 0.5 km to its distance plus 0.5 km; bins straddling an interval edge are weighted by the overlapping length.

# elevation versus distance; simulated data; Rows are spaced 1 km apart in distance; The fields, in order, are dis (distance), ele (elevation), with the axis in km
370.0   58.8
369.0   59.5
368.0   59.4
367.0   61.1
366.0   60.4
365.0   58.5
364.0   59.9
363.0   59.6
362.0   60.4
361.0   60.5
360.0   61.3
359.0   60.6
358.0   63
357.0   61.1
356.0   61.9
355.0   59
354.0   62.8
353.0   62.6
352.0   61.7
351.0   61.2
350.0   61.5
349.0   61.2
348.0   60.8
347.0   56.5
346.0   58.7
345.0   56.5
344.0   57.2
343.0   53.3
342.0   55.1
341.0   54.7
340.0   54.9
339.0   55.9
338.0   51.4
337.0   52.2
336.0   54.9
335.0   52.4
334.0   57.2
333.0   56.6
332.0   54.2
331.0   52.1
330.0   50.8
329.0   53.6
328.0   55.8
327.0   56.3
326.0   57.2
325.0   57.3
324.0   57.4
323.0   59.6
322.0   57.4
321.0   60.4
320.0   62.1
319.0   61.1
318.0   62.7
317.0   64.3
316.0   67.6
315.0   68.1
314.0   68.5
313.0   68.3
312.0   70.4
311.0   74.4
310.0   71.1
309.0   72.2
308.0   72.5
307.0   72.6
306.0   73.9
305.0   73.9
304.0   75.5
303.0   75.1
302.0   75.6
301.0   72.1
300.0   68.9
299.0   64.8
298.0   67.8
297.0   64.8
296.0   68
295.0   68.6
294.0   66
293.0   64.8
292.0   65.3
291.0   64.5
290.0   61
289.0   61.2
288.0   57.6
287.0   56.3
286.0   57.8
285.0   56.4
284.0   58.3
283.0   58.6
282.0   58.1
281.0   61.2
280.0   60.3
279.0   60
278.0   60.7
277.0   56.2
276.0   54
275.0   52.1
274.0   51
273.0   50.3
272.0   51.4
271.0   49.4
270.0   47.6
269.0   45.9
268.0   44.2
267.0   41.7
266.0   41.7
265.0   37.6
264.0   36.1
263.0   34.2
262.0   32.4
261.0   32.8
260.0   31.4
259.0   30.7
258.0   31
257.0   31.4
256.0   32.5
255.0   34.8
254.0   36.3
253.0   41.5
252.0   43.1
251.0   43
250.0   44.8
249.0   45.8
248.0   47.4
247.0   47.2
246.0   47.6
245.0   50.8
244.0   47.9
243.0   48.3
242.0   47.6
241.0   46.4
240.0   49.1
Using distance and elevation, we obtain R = 1.90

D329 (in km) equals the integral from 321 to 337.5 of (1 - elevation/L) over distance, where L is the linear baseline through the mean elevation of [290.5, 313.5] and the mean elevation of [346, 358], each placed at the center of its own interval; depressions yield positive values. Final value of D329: 2.4 km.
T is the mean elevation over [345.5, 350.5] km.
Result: 59.7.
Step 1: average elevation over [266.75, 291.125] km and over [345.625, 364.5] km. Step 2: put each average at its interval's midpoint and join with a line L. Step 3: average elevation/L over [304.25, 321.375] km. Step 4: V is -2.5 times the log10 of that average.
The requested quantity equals -0.19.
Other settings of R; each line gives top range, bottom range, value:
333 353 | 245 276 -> 1.37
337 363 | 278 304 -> 0.92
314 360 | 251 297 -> 1.17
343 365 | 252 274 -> 1.54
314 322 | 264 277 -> 1.35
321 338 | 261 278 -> 1.22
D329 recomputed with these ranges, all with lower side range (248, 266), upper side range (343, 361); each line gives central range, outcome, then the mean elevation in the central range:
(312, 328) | -3.0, 62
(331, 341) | 0.4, 54.3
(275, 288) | -4.5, 57.9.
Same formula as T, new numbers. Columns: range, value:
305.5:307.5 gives 73.2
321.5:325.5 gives 57.9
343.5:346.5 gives 57.5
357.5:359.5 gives 61.8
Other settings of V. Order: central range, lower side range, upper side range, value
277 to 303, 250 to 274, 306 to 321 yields -0.15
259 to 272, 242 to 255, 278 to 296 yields 0.30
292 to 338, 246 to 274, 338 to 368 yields -0.24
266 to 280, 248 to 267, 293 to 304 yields -0.04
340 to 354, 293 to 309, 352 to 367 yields 0.08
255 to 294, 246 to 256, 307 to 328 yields 0.03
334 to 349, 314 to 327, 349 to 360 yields 0.11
